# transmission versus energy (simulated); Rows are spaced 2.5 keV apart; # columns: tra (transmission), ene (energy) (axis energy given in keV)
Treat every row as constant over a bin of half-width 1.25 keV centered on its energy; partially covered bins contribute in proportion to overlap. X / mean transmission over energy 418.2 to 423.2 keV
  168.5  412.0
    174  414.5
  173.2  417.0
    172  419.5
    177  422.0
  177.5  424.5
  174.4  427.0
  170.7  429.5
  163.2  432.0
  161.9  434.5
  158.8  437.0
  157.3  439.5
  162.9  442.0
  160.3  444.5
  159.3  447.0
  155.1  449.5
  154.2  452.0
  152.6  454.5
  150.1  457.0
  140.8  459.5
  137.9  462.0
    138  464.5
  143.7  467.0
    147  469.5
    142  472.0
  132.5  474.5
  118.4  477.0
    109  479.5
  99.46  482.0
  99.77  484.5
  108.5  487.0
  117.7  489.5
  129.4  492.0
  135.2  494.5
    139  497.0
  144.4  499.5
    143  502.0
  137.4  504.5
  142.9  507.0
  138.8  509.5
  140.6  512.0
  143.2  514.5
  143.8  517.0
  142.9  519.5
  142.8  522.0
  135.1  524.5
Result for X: 174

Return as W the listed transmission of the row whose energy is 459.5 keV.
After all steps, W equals 140.8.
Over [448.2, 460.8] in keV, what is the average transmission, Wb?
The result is 151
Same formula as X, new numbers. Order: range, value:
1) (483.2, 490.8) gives 109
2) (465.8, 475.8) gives 141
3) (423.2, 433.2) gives 172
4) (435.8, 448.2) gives 160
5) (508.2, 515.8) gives 141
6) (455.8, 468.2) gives 142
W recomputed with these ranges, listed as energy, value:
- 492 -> 129.4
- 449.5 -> 155.1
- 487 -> 108.5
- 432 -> 163.2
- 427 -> 174.4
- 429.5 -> 170.7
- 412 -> 168.5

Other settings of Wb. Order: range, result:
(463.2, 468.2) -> 141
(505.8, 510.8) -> 141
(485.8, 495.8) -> 123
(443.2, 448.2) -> 160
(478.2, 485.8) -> 103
